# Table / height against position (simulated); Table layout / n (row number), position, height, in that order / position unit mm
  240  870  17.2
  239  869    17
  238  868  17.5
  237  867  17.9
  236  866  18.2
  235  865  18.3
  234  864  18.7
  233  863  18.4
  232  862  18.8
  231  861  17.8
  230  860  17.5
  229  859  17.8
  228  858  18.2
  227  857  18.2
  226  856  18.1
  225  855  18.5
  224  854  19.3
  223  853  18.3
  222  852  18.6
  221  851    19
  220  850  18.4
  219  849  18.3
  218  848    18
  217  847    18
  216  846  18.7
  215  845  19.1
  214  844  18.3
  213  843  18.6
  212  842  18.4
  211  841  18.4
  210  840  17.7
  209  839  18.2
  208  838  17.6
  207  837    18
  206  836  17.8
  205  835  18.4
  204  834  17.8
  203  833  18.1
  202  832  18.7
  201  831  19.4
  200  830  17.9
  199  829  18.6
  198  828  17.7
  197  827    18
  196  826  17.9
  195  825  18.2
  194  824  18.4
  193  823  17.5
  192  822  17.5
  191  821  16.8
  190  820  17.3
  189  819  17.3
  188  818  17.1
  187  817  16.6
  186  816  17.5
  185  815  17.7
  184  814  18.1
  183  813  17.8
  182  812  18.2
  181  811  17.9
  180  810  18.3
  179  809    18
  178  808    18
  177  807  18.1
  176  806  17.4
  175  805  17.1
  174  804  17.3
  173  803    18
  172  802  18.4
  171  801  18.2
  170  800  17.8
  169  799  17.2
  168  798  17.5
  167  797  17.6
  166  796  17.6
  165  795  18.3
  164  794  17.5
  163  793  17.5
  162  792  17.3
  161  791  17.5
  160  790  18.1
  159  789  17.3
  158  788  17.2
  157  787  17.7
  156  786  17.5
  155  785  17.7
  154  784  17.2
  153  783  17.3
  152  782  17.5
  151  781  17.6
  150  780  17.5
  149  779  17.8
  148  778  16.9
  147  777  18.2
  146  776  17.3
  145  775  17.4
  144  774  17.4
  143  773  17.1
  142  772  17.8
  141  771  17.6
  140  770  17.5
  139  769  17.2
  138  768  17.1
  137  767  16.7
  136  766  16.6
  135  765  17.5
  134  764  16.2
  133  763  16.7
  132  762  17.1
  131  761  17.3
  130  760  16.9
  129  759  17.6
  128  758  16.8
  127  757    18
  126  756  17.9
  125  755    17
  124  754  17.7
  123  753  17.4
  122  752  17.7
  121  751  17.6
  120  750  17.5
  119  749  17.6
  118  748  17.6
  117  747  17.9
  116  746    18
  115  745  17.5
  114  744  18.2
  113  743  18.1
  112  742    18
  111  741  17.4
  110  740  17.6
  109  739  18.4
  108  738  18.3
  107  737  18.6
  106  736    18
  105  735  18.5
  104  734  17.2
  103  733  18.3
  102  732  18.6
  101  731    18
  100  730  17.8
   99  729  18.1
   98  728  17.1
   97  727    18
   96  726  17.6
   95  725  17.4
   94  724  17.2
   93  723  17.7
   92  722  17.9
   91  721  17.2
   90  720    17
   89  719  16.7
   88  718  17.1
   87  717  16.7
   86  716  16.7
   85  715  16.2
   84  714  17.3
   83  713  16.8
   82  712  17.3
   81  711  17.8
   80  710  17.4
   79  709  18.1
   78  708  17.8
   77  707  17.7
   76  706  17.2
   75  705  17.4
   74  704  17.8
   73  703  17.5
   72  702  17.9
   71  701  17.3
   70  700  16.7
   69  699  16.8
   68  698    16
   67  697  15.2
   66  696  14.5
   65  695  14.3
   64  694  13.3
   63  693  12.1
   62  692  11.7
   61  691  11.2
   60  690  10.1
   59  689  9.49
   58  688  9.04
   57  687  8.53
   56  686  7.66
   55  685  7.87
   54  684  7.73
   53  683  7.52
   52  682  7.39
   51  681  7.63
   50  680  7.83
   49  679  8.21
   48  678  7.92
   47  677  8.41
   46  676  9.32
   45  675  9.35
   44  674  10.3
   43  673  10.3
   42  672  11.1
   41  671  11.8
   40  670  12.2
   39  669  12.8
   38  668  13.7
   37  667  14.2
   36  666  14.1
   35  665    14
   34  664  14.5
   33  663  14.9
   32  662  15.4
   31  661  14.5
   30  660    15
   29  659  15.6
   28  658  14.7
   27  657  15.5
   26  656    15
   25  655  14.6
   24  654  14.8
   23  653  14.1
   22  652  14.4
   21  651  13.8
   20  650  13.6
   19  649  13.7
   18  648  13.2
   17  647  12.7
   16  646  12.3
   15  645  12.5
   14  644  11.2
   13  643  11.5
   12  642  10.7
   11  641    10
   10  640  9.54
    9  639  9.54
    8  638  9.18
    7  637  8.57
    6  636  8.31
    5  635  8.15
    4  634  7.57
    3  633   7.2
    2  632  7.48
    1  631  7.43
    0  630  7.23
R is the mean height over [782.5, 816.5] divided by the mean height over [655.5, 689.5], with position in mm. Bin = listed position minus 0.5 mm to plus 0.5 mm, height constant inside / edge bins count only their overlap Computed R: 1.6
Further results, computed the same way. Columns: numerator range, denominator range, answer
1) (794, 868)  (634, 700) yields 1.53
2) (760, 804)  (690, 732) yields 1.05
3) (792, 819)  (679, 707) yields 1.41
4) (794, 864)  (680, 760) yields 1.13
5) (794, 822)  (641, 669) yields 1.28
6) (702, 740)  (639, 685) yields 1.46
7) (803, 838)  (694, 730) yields 1.05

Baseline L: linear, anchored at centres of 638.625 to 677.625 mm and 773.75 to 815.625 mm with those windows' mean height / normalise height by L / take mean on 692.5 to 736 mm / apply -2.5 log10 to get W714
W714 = -0.15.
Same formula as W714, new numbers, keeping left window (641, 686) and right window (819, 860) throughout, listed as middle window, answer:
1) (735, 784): -0.14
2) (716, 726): -0.22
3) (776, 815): -0.07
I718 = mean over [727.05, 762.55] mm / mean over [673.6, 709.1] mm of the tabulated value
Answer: 1.44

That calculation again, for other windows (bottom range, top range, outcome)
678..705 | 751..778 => 1.44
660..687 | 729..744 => 1.67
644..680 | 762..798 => 1.36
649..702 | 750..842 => 1.43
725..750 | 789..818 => 0.99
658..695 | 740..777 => 1.57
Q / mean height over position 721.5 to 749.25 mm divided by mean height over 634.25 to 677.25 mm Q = 1.44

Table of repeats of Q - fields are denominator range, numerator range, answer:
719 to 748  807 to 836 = 1.00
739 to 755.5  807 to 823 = 1.00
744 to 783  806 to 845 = 1.03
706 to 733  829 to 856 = 1.05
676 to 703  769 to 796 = 1.55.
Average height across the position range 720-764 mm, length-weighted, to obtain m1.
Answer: 17.7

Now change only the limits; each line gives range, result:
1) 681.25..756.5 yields 16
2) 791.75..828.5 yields 17.7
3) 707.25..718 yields 17.2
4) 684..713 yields 14.4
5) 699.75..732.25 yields 17.4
